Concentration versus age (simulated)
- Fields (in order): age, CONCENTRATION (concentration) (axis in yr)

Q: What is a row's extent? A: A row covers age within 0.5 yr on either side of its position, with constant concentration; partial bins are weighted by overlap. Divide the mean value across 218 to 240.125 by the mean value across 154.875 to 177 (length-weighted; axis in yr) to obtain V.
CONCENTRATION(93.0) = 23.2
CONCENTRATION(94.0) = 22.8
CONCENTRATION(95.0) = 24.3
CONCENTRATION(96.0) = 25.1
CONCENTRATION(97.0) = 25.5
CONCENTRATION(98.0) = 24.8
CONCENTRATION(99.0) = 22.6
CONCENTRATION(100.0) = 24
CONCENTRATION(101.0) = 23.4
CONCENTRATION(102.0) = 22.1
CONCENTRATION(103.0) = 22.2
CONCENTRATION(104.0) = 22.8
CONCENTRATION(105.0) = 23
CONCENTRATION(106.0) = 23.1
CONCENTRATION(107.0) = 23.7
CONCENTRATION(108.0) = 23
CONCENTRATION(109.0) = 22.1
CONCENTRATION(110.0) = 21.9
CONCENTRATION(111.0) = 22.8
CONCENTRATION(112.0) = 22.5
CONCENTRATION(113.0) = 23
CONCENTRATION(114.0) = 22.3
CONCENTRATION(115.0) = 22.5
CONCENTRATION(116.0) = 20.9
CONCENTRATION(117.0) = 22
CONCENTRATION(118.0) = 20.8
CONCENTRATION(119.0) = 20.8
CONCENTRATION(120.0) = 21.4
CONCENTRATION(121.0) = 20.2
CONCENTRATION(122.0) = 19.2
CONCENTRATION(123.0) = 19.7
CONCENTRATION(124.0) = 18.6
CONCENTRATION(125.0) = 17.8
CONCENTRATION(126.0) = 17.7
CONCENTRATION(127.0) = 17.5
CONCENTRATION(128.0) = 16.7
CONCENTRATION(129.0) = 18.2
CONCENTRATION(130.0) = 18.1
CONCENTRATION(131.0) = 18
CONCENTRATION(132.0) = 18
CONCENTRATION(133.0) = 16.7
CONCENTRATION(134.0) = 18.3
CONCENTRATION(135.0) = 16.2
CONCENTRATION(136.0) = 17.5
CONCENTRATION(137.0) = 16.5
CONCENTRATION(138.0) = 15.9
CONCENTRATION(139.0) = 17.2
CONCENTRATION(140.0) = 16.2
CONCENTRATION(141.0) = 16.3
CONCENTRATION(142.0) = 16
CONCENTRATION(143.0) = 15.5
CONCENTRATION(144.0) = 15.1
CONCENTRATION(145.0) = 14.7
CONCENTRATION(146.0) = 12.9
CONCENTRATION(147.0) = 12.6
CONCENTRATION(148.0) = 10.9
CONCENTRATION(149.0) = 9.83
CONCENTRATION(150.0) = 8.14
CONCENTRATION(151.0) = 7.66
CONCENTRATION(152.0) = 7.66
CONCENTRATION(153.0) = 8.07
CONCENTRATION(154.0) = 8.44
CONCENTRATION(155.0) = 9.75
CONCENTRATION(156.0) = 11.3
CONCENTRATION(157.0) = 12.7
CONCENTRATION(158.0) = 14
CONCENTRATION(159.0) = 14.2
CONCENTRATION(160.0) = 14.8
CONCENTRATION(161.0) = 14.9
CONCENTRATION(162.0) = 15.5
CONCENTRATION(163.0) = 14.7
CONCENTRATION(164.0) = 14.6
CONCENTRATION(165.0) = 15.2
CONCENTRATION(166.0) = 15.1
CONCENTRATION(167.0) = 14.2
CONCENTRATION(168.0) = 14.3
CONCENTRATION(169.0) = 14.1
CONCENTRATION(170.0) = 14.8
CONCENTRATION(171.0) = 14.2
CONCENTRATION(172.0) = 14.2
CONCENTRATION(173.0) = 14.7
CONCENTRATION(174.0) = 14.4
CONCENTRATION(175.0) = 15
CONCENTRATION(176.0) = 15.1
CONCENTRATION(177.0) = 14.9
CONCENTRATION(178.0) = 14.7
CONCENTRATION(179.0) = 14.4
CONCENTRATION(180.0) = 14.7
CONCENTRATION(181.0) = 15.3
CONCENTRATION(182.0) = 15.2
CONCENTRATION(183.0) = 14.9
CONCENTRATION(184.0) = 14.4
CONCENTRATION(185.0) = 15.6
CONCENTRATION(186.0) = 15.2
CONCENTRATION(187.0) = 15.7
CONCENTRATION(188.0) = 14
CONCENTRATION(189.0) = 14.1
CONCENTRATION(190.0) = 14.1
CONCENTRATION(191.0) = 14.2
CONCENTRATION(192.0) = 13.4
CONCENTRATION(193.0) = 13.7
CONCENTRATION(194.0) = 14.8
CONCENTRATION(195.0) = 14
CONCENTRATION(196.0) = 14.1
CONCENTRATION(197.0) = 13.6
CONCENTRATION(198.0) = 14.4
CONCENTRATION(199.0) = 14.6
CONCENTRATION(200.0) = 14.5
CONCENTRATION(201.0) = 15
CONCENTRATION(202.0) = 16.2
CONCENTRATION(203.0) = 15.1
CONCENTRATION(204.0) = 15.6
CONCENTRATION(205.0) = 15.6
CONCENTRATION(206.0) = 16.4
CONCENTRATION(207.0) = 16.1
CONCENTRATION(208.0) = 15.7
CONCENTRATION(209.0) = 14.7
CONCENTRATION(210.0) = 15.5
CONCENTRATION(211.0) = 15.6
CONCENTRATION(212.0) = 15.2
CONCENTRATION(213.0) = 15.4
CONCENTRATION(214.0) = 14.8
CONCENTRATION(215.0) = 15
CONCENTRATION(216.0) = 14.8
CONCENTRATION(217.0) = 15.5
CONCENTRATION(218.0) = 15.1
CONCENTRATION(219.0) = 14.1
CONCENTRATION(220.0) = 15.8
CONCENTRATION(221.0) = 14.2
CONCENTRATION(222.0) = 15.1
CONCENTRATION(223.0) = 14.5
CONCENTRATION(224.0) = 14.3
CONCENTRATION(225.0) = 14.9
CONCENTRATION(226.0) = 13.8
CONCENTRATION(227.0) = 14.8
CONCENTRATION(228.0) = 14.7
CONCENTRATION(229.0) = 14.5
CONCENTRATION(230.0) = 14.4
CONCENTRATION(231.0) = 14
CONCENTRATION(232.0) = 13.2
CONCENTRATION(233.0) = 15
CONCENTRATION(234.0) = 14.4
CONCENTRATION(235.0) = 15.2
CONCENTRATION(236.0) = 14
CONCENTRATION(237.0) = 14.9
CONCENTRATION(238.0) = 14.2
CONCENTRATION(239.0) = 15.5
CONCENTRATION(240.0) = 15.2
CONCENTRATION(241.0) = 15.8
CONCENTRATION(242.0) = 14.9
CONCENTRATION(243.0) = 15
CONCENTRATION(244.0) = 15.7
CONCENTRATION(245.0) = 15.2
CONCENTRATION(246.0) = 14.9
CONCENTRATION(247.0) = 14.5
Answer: 1.02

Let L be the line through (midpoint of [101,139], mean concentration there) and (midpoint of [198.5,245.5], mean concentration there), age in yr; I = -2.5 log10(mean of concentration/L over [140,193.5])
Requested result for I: 0.28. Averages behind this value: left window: 20.1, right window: 15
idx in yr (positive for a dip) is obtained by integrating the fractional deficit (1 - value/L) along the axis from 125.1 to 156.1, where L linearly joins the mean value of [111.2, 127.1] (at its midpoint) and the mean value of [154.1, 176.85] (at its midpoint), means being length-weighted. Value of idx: 5.9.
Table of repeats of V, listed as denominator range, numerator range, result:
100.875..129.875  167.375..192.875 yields 0.69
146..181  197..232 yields 1.14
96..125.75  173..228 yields 0.67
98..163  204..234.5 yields 0.85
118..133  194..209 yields 0.80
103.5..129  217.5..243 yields 0.70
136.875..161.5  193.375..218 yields 1.18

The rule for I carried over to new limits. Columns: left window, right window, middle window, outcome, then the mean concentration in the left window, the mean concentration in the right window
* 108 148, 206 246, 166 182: 0.148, 18.4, 14.9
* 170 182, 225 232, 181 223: -0.028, 14.7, 14.3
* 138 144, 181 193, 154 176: 0.096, 16.1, 14.6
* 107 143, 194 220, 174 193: 0.111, 19.2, 15.1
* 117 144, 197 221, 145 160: 0.495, 17.9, 15.2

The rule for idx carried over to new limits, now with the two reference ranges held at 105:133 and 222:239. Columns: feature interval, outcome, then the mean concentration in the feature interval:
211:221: 0.1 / 15.1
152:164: 3.8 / 12.5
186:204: 2.1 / 14.5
